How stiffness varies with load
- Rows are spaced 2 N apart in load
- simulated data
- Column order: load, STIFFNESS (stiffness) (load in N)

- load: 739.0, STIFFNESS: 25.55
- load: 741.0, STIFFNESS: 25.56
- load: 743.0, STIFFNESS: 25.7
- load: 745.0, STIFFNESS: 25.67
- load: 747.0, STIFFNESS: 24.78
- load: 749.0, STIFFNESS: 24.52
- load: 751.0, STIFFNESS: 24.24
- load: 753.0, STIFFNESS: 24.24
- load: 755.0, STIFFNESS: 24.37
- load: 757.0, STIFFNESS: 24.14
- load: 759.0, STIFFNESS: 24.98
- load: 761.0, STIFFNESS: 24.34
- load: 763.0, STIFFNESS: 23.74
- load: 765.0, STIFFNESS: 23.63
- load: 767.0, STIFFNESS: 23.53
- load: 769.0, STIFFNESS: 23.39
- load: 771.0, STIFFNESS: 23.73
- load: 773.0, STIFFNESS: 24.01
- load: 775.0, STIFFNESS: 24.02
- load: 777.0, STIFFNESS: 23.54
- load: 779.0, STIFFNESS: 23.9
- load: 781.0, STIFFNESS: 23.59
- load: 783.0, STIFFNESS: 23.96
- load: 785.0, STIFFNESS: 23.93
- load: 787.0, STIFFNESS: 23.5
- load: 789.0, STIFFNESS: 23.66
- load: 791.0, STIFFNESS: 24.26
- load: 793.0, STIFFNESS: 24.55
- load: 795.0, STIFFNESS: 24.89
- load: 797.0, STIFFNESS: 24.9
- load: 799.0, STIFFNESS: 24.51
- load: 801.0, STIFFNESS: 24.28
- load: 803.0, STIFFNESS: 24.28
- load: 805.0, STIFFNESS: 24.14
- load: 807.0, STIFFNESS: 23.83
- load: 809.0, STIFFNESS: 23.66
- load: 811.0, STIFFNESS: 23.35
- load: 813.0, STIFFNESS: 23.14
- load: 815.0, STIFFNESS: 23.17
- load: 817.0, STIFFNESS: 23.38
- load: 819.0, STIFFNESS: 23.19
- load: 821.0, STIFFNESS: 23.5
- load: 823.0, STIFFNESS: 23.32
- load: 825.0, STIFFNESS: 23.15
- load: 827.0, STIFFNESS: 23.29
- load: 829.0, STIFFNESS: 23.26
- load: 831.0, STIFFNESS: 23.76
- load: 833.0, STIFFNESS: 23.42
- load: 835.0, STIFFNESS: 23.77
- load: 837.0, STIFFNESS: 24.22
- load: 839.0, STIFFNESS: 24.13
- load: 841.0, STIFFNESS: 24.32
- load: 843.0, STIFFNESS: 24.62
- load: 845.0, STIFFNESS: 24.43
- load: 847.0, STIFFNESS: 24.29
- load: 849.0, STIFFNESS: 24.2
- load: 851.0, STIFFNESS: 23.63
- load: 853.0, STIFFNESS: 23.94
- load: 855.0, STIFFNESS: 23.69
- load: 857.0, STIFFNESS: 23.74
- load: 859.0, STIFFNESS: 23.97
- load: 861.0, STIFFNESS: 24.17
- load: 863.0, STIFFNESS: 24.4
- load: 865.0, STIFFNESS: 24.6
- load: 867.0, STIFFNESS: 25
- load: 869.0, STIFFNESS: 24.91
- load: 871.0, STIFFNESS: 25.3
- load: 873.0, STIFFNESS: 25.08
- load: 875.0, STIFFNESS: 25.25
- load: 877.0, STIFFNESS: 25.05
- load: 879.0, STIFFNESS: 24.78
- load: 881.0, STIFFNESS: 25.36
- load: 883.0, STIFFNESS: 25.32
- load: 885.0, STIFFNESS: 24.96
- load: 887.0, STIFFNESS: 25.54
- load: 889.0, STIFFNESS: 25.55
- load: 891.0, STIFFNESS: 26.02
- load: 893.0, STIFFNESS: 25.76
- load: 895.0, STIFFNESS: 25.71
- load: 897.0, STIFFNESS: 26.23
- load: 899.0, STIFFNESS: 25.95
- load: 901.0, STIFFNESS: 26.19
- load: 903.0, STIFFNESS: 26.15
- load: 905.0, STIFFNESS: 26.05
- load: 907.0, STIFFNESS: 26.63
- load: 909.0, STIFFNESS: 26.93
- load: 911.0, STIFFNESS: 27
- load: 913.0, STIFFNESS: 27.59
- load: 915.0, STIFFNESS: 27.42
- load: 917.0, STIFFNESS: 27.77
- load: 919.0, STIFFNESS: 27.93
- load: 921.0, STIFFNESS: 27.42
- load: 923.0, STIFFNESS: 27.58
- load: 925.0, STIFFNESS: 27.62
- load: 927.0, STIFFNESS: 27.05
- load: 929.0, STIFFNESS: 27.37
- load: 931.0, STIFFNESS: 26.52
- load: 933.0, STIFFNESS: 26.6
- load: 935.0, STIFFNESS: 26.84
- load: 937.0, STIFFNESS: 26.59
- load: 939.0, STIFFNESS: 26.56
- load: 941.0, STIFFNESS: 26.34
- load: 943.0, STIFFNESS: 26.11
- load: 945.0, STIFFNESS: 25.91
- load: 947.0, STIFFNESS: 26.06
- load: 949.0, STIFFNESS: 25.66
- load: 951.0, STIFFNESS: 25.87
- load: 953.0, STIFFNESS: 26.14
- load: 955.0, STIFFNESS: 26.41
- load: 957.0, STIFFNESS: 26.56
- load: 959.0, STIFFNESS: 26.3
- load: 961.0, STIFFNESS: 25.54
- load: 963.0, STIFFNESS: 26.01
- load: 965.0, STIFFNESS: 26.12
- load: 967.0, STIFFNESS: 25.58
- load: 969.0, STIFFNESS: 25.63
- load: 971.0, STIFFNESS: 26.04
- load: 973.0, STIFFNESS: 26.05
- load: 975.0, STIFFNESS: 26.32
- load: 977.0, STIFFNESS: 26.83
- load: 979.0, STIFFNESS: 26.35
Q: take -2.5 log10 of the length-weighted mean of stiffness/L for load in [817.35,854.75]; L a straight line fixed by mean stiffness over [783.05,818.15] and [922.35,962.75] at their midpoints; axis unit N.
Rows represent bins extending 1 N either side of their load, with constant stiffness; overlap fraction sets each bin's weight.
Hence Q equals 0.04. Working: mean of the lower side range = 24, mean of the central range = 23.8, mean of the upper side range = 26.5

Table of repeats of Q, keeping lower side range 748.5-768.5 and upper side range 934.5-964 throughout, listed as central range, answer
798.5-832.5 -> 0.052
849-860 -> 0.059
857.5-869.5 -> 0.035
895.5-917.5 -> -0.039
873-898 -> 0.002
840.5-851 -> 0.034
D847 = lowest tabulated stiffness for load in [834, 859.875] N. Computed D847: 23.63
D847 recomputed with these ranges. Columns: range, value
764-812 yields 23.35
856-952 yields 23.74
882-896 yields 24.96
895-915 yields 25.71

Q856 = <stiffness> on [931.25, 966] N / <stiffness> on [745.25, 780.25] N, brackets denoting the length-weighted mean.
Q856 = 1.1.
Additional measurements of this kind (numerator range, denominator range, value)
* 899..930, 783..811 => 1.12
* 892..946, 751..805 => 1.11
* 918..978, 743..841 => 1.10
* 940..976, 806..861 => 1.10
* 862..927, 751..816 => 1.09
